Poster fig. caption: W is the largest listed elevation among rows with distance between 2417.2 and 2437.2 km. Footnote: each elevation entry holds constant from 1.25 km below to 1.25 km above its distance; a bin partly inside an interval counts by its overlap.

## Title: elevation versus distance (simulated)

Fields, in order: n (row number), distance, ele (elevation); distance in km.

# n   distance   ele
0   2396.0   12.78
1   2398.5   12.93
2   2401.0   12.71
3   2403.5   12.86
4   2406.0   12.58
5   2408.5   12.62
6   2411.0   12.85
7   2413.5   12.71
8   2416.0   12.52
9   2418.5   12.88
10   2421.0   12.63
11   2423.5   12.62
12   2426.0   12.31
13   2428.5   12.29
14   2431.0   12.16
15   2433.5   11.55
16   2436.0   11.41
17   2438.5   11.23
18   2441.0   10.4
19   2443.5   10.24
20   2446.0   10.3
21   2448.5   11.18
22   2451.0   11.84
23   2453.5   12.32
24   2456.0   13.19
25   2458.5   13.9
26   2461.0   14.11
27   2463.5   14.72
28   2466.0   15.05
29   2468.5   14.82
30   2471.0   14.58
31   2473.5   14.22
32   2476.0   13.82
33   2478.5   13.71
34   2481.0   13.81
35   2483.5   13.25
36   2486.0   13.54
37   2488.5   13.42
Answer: 12.88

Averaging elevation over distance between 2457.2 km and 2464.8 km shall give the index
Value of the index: 14.2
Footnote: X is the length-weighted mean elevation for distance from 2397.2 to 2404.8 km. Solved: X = 12.8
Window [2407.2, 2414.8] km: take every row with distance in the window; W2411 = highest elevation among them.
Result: 12.85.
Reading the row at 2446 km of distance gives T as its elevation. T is 10.3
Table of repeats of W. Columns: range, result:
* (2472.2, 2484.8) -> 14.22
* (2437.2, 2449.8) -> 11.23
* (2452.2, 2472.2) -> 15.05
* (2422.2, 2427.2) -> 12.62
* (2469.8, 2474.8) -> 14.58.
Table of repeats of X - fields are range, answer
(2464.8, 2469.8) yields 14.9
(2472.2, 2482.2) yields 13.9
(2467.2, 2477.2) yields 14.4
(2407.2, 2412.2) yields 12.7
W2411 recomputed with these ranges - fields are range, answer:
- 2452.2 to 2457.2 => 13.19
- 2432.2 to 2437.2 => 11.55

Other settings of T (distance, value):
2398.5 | 12.93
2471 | 14.58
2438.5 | 11.23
